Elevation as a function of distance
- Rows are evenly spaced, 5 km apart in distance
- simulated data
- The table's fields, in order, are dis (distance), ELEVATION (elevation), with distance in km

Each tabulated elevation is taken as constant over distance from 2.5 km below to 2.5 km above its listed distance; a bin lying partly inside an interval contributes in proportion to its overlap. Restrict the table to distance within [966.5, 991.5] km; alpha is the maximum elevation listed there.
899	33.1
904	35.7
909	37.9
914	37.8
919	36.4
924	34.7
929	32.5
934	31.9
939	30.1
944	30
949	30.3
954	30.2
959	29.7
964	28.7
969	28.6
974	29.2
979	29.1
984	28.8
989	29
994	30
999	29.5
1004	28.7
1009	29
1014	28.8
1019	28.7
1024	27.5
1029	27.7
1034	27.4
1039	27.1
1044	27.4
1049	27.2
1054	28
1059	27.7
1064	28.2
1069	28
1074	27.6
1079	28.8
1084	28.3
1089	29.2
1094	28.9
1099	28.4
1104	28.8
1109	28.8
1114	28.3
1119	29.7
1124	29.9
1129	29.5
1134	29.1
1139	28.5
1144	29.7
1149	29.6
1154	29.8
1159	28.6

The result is 29.2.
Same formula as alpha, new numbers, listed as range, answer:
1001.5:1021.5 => 29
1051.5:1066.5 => 28.2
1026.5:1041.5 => 27.7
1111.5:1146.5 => 29.9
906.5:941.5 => 37.9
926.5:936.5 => 32.5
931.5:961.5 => 31.9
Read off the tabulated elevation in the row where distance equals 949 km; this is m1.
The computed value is 30.3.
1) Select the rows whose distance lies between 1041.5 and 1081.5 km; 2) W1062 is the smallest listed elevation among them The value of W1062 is 27.2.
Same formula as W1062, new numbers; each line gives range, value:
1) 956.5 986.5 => 28.6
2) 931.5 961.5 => 29.7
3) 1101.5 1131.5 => 28.3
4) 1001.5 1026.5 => 27.5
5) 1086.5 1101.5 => 28.4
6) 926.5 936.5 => 31.9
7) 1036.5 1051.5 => 27.1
